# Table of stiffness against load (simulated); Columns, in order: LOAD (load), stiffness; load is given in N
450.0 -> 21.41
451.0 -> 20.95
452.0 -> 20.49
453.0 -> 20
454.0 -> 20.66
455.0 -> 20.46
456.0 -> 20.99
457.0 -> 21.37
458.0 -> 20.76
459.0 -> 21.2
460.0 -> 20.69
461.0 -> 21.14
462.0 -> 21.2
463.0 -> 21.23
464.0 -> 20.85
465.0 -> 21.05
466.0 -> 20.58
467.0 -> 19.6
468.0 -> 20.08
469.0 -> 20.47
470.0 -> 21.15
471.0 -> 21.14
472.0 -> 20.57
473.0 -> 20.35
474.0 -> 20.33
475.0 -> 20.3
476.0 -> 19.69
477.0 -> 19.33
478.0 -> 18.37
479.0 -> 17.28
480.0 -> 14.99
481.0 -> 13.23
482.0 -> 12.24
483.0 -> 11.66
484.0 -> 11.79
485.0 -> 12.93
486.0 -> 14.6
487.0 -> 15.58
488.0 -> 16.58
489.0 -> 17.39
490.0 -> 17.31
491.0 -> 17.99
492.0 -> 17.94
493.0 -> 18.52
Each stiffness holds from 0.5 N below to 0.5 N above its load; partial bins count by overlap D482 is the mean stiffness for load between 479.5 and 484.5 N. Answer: 12.8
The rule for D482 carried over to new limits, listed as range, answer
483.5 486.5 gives 13.1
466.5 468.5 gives 19.8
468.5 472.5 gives 20.8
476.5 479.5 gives 18.3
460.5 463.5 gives 21.2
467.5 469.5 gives 20.3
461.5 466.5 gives 21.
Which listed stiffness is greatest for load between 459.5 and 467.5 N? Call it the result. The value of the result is 21.23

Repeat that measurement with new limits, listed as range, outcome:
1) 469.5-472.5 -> 21.15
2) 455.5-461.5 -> 21.37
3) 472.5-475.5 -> 20.35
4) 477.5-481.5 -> 18.37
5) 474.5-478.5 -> 20.3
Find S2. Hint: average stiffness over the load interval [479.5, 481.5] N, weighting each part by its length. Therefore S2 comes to 14.1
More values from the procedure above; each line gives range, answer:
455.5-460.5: 21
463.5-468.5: 20.4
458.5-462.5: 21.1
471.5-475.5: 20.4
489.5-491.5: 17.6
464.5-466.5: 20.8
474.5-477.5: 19.8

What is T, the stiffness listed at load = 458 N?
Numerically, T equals 20.76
